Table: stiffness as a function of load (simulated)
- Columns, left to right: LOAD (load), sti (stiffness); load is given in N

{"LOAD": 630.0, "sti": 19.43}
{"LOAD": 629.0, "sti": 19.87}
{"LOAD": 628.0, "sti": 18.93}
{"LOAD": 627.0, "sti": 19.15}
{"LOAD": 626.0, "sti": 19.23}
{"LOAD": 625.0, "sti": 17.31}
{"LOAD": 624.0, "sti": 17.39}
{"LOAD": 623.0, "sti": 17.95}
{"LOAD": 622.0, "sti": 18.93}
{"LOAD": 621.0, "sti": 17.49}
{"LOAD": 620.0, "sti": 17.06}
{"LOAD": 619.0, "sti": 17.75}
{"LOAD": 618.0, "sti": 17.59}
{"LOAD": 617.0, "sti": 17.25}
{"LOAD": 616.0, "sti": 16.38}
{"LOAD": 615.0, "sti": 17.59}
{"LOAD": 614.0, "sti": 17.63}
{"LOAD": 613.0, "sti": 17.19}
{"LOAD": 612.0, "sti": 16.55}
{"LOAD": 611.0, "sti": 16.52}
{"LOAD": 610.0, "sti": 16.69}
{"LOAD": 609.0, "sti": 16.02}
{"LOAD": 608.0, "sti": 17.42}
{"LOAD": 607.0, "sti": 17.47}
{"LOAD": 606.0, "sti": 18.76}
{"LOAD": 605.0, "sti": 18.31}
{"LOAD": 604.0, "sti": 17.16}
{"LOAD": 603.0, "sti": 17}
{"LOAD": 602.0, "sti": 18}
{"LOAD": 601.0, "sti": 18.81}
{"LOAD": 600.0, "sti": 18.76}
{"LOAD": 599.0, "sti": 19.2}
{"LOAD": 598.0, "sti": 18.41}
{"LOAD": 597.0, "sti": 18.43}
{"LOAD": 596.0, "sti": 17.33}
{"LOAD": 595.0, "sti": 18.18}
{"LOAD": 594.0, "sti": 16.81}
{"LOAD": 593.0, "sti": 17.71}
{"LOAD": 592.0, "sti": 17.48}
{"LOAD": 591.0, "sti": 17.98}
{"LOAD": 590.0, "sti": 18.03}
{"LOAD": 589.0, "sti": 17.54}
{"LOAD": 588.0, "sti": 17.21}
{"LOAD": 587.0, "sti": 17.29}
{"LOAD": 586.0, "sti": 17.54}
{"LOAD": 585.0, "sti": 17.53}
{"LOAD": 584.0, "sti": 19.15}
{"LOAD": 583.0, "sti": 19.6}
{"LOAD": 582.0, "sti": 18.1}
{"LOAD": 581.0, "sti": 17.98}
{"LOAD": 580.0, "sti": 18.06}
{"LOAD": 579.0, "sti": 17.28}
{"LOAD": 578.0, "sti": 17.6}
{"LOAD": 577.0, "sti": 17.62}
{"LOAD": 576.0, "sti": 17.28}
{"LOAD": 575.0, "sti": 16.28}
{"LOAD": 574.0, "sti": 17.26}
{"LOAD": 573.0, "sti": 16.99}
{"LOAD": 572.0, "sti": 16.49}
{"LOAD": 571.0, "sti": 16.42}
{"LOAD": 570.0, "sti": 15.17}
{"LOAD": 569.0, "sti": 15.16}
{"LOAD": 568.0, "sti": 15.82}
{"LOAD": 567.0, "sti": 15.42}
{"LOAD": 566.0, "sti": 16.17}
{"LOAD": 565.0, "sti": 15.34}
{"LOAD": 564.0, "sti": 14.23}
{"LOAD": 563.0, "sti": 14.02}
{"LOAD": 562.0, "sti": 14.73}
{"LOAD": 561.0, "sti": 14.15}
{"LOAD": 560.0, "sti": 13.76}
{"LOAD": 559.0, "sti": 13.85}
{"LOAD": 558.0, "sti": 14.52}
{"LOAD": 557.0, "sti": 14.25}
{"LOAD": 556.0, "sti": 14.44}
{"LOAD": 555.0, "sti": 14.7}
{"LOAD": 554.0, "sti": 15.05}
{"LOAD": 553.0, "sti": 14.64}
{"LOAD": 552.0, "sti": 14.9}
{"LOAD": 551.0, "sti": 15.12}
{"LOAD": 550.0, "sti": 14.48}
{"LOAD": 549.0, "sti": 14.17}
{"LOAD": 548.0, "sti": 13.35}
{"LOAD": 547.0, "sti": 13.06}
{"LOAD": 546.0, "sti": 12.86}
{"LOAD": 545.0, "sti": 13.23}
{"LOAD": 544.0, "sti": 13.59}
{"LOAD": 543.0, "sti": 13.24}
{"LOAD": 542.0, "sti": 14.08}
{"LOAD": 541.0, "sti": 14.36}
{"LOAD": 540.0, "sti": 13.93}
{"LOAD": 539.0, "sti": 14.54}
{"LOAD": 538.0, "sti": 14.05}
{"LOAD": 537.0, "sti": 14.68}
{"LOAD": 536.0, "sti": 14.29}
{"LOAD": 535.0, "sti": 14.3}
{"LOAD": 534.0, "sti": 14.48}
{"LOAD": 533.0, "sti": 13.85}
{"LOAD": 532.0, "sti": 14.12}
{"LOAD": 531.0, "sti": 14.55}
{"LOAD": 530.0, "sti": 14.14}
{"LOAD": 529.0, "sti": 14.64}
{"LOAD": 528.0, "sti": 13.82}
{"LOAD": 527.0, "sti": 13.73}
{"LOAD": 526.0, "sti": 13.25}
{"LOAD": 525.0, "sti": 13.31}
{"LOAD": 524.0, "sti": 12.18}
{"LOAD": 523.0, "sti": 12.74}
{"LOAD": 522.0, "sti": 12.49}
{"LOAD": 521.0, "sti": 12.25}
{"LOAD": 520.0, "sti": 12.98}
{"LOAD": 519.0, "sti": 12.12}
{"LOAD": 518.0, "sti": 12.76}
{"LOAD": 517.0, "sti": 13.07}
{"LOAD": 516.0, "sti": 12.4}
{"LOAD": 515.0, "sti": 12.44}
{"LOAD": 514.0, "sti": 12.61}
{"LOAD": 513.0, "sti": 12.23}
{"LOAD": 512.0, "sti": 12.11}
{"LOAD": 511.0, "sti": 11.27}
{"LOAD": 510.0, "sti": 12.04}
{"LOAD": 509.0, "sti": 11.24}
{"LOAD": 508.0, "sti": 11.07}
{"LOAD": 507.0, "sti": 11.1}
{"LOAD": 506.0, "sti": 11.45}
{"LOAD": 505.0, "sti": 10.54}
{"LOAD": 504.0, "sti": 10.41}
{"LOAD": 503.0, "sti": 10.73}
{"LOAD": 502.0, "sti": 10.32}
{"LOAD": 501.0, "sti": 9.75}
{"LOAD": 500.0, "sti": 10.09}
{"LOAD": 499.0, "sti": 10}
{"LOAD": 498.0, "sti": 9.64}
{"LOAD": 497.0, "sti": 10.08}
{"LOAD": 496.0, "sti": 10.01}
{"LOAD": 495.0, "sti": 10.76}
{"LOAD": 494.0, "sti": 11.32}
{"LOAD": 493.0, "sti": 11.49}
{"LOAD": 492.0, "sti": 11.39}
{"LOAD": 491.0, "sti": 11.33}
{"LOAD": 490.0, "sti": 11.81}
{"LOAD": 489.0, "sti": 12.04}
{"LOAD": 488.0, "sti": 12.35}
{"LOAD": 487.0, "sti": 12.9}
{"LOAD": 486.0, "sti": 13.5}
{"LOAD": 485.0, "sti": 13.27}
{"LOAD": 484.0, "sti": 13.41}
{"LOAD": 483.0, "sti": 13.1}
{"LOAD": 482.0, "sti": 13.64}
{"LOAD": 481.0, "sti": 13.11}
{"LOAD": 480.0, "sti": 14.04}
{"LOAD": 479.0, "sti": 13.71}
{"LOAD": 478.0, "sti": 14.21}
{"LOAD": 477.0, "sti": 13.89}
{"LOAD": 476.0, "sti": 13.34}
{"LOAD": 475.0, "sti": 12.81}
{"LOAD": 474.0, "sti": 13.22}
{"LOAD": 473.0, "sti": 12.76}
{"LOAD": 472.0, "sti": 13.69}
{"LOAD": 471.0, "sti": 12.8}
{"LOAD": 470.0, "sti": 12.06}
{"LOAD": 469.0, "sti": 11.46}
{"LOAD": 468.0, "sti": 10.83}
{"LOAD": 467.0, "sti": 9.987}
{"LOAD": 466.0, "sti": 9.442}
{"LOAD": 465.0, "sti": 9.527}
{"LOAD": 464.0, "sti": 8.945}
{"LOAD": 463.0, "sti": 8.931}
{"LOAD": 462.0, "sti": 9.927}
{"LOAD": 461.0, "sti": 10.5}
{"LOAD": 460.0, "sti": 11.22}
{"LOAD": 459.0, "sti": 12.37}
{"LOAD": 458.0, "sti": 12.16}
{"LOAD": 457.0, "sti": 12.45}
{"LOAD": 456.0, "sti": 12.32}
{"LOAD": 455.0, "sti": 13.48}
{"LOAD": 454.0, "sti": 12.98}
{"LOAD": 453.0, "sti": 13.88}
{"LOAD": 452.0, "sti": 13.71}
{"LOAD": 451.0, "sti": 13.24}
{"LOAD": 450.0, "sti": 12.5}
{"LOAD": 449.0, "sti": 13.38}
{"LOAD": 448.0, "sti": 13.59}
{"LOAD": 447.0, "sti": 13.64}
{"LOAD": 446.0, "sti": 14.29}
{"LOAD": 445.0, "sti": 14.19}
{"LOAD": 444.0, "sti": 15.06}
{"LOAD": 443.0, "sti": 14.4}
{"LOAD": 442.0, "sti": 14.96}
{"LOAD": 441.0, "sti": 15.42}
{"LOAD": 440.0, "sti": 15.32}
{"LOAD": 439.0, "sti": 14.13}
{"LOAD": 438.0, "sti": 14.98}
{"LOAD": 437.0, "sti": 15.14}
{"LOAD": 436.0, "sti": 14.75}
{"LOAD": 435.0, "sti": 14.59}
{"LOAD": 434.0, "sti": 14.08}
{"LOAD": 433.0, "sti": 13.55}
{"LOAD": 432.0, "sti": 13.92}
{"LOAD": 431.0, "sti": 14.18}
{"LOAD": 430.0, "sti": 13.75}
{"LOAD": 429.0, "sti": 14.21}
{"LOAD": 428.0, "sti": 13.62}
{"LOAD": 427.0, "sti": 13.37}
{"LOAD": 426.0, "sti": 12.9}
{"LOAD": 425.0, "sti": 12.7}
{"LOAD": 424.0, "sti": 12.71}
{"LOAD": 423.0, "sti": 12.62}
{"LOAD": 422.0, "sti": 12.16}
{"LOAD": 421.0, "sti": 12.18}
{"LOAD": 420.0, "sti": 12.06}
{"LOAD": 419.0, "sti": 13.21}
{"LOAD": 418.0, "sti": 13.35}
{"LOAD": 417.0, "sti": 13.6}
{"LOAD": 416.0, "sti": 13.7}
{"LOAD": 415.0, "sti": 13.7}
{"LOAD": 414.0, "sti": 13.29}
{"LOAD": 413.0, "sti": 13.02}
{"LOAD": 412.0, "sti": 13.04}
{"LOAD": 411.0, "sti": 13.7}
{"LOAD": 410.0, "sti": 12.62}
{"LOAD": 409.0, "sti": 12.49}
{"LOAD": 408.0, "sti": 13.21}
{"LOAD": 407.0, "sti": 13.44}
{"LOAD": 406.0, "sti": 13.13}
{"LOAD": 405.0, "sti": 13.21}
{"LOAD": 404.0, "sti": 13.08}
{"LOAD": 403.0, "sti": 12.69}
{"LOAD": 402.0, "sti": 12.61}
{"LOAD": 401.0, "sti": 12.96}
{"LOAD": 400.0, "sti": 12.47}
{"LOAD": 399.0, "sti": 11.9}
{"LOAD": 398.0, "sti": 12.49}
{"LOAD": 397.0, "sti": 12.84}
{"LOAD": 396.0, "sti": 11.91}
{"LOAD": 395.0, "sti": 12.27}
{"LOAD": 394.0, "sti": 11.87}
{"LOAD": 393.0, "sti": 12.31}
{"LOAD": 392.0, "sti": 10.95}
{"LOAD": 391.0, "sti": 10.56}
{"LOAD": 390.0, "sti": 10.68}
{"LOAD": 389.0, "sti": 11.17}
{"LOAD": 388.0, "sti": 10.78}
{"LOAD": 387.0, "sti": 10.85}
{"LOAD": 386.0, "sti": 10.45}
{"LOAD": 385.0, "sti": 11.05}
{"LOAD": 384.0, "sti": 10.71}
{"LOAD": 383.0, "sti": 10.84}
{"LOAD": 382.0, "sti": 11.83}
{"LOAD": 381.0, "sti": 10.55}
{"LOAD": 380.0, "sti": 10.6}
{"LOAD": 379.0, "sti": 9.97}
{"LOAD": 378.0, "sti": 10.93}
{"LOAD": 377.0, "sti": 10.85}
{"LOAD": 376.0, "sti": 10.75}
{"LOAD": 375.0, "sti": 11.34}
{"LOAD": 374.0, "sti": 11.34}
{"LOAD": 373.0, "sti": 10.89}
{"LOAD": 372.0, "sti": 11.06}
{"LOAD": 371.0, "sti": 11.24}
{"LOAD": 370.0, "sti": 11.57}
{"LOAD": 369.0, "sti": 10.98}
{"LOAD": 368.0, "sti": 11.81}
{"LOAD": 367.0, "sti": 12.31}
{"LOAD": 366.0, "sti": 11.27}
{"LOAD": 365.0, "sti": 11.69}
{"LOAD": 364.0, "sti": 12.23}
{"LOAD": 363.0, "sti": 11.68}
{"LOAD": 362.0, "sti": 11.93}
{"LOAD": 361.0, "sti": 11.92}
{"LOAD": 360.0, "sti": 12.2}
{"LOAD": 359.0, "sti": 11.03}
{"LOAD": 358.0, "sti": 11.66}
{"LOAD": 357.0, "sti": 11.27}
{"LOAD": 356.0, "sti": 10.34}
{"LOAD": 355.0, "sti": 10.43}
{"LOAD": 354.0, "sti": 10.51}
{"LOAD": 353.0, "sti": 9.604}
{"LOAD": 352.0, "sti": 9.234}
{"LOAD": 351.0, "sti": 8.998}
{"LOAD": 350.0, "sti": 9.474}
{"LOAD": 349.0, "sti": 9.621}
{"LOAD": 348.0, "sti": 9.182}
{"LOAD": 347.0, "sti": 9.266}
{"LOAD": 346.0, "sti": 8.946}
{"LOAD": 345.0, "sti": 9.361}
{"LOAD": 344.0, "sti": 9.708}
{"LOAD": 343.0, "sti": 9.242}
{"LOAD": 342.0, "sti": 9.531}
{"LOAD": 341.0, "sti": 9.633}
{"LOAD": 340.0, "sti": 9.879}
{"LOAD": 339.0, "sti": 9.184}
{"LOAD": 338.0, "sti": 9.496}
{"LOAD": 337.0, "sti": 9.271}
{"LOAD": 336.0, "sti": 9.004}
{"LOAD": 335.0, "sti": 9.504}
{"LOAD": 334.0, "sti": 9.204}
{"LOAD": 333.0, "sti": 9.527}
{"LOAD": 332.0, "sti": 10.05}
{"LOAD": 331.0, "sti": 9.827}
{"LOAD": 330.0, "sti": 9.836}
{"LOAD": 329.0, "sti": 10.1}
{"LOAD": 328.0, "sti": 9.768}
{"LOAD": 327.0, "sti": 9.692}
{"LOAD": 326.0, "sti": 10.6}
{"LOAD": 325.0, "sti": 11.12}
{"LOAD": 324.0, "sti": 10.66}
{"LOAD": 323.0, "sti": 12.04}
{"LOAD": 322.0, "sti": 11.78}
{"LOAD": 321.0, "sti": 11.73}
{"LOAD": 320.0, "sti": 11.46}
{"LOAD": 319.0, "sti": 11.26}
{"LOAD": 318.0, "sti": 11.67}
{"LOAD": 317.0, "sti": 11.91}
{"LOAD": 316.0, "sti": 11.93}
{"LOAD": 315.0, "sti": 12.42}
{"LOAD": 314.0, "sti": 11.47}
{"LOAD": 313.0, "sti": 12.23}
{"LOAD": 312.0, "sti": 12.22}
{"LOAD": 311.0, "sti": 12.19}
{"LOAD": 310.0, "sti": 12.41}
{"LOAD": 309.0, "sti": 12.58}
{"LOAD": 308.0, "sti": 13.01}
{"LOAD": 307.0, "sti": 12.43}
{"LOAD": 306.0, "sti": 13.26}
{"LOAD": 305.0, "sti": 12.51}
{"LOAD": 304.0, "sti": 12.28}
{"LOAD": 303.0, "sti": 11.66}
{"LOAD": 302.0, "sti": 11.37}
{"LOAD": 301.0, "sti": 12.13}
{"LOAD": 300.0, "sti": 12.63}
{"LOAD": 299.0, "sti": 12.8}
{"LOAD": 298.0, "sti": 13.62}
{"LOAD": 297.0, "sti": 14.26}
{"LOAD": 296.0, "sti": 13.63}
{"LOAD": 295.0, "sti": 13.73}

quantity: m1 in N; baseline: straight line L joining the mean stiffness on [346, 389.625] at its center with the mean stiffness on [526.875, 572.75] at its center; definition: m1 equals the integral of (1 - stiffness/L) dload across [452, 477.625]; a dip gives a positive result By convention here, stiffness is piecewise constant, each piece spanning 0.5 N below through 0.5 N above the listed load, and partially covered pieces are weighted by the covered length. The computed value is 1.8 N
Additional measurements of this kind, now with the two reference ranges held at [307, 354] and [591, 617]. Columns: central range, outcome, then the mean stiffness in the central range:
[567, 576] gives 0.29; 16.2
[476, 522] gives 9.01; 11.9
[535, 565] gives 3.74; 14.2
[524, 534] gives 1.13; 13.9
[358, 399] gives 1.27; 11.4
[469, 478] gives 0.73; 13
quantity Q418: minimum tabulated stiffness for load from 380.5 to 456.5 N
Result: 10.45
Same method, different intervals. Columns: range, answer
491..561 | 9.64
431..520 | 8.931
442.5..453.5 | 12.5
